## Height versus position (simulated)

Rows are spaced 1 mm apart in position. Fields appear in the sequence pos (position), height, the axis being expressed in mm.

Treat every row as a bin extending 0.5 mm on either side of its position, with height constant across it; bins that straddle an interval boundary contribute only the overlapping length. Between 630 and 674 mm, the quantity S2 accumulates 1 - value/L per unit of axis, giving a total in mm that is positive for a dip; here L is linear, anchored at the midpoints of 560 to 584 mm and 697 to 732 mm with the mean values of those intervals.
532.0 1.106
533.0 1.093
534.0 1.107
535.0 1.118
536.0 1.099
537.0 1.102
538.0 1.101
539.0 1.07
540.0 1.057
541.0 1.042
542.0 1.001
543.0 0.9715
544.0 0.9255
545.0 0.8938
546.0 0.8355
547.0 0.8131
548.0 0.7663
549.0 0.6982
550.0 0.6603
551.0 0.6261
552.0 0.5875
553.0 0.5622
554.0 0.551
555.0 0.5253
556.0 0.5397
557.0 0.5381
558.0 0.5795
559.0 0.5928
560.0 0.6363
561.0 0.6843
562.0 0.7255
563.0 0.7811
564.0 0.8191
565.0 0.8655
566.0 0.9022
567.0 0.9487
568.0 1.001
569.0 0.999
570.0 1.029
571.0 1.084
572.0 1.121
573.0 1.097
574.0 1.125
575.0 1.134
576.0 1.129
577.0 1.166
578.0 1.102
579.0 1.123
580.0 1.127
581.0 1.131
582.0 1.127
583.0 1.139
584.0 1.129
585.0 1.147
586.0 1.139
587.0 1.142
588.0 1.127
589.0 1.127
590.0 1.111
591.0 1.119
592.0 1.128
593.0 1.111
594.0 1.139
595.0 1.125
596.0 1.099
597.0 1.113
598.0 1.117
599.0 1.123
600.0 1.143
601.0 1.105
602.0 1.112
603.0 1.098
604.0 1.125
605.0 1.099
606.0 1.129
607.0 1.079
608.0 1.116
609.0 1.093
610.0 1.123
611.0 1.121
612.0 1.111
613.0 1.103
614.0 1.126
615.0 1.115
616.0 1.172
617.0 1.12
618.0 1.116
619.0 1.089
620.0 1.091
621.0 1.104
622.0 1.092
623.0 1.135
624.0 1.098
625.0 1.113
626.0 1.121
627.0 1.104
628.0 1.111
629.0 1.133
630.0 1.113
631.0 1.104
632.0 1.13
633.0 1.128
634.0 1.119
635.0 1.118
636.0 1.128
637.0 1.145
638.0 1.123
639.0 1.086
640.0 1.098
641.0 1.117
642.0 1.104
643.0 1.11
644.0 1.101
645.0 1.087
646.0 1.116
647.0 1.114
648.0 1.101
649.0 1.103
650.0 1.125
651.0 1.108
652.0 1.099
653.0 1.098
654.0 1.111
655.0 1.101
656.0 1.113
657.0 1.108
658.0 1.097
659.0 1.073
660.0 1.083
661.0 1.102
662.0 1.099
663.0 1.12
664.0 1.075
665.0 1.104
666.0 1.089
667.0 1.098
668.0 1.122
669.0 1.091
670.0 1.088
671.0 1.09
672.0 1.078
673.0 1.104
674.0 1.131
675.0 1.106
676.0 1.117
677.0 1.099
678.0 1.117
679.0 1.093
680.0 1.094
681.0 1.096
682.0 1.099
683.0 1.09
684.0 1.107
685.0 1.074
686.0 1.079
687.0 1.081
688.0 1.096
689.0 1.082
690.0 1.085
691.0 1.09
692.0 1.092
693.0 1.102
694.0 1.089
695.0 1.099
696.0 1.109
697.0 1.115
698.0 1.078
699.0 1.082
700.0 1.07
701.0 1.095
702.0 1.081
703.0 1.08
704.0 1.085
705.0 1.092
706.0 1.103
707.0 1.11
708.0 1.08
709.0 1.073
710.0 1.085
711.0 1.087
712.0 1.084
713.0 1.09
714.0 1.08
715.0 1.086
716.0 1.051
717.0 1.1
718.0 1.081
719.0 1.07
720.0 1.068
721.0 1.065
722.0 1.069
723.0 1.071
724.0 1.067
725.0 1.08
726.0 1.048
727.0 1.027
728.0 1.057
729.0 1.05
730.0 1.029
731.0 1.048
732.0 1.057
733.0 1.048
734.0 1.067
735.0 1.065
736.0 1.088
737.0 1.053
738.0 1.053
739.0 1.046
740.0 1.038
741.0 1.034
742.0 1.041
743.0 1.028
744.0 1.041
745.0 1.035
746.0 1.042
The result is -2.5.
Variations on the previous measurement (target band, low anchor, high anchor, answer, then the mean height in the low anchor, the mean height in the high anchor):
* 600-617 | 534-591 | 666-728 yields -2.2 mm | 0.935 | 1.09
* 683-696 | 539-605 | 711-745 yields -0.7 mm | 0.961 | 1.06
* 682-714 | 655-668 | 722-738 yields -0.4 mm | 1.1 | 1.06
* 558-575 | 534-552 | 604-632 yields 1.5 mm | 0.924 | 1.11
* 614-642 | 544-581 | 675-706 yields -4.1 mm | 0.849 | 1.09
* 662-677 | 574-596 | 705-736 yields -0.1 mm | 1.13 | 1.07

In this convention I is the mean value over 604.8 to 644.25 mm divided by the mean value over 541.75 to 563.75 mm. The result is 1.59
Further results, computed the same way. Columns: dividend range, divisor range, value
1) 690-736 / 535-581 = 1.21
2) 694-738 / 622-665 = 0.97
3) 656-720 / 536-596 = 1.16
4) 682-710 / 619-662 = 0.98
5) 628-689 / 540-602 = 1.16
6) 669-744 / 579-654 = 0.97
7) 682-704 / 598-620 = 0.98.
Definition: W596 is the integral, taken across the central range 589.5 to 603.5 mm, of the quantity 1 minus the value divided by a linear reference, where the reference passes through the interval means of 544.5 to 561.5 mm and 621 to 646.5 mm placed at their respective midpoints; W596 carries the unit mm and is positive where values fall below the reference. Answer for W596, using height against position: -3.4 mm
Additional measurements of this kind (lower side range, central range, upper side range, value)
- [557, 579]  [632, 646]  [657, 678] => -0.86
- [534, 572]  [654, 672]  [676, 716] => -1.14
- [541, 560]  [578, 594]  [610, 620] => -3.32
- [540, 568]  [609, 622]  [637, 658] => -1.69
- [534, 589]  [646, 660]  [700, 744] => -1.33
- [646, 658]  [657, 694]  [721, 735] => -0.15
